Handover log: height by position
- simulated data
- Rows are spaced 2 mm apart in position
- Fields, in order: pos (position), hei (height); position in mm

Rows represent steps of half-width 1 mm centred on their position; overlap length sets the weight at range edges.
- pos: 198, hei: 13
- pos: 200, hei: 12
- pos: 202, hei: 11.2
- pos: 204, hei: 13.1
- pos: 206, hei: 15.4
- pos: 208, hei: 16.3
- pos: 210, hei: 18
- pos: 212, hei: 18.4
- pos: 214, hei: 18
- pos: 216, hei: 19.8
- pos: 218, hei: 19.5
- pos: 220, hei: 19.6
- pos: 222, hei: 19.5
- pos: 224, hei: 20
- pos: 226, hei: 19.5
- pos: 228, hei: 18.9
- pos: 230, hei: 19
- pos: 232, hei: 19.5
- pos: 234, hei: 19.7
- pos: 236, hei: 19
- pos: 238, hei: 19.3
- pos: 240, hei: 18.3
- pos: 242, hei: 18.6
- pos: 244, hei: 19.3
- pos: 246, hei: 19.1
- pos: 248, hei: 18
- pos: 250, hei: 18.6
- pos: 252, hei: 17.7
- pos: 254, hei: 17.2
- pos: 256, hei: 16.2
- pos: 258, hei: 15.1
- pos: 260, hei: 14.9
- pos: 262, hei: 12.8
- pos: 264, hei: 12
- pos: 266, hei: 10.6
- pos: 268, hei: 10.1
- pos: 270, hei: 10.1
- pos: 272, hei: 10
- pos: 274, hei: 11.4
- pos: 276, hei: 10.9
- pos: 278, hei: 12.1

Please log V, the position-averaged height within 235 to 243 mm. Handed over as 18.8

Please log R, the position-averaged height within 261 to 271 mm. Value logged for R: 11.1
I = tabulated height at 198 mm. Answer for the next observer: 13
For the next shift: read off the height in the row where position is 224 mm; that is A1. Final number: 20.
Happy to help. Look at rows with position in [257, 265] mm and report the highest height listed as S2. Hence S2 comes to 15.1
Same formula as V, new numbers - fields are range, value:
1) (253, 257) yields 16.7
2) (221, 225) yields 19.8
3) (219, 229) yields 19.5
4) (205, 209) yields 15.9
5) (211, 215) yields 18.2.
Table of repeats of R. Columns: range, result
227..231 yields 18.9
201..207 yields 13.2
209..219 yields 18.7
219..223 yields 19.6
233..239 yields 19.3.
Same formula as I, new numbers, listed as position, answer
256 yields 16.2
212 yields 18.4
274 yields 11.4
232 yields 19.5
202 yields 11.2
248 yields 18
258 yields 15.1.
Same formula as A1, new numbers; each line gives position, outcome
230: 19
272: 10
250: 18.6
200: 12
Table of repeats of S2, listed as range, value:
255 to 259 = 16.2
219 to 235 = 20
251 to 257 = 17.7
